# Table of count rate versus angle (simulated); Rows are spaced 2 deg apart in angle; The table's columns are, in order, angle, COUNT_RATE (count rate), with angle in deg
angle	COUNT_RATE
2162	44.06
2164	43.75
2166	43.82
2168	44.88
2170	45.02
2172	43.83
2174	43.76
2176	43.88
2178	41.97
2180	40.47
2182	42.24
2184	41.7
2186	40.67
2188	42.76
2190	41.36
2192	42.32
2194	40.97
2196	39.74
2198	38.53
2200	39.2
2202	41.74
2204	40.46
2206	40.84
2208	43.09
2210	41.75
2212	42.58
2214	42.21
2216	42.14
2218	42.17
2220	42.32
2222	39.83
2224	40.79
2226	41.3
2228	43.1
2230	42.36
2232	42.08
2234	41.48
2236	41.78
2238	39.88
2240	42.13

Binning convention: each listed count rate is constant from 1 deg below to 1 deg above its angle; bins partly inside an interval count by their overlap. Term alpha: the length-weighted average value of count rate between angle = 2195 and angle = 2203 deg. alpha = 39.8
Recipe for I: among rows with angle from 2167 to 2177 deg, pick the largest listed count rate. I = 45.02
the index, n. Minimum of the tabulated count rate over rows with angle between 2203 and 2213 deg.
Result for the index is 40.46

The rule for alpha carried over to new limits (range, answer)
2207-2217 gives 42.4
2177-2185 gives 41.6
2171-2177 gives 43.8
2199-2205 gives 40.5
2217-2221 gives 42.2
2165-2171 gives 44.6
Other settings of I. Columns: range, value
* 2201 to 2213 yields 43.09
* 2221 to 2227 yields 41.3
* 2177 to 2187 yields 42.24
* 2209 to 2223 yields 42.58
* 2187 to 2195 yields 42.76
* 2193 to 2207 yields 41.74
